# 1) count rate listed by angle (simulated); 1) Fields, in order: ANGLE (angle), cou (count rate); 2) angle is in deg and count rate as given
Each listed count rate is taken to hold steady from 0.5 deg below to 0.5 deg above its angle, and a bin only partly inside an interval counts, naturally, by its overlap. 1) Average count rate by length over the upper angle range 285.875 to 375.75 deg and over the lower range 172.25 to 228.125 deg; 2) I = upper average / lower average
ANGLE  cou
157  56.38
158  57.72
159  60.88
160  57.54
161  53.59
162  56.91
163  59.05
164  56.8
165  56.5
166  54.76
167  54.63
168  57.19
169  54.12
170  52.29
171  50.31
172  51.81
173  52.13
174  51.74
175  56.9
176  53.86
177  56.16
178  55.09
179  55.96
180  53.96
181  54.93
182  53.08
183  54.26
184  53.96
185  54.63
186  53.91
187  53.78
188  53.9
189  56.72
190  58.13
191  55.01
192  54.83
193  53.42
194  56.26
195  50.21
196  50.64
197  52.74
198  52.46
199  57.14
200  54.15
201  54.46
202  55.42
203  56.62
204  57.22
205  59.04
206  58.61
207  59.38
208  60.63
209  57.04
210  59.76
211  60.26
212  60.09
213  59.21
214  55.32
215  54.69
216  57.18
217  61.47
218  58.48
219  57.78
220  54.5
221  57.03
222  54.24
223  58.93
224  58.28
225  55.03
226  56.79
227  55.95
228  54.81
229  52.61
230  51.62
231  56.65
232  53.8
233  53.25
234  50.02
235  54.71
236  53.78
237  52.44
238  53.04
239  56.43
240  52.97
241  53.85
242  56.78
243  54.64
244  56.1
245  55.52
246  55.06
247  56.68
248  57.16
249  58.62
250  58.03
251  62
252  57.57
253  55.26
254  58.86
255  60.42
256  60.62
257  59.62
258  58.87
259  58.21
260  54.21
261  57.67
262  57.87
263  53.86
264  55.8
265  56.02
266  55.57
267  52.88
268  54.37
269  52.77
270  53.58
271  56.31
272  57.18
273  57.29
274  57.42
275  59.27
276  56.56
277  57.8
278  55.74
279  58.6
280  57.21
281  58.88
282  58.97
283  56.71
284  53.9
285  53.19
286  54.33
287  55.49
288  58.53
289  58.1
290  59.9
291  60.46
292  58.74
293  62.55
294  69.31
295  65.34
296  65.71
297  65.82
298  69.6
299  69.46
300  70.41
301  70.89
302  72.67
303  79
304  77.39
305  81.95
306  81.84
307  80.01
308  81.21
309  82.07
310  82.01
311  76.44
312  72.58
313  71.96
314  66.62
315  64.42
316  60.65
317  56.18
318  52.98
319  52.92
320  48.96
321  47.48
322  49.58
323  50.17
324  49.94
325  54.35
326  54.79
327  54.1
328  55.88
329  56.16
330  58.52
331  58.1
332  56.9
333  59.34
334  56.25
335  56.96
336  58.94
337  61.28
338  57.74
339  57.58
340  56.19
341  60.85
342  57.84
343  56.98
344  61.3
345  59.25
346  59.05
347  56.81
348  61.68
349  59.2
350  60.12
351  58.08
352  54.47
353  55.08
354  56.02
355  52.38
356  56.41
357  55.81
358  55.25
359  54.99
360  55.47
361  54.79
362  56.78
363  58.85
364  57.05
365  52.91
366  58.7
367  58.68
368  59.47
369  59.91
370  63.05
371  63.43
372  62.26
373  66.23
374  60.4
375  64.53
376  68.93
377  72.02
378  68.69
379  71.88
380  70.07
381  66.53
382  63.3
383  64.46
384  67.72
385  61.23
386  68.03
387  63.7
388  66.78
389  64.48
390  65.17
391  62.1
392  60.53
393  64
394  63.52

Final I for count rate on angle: 1.1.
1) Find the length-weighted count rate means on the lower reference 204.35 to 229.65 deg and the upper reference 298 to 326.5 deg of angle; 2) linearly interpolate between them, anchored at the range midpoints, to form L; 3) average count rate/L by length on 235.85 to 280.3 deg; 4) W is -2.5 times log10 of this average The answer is 0.09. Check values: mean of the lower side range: 57.4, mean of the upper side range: 66.4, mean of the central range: 56.5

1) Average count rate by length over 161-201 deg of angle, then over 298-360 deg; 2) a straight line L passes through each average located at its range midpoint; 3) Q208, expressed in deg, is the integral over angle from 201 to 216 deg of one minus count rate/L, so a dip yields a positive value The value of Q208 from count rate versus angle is -0.6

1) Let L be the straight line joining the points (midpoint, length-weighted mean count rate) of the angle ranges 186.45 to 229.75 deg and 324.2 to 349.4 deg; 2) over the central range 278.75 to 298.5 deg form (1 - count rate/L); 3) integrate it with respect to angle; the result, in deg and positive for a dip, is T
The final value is -1.00 deg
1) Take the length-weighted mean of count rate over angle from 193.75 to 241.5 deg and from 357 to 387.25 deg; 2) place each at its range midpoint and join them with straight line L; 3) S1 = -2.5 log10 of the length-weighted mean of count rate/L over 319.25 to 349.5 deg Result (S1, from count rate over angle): 0.08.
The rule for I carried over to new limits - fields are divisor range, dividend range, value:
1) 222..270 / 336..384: 1.08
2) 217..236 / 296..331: 1.18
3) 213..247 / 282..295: 1.06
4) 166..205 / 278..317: 1.23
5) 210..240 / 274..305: 1.12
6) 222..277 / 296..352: 1.12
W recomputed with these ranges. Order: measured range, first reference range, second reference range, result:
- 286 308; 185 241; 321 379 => -0.19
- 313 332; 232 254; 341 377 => 0.04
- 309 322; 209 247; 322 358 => -0.12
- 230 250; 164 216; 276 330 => 0.07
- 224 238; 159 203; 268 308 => 0.09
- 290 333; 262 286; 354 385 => -0.12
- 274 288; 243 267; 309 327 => 0.03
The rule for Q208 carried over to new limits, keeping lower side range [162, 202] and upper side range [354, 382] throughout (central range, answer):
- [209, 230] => -0.47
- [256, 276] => 0.35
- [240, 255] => -0.03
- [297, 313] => -4.72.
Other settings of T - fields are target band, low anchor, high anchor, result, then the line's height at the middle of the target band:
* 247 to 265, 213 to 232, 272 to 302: 0.22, 58.5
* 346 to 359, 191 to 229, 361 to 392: 1.16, 62.4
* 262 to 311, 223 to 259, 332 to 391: -4.48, 57.7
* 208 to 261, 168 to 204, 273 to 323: 1.67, 58.4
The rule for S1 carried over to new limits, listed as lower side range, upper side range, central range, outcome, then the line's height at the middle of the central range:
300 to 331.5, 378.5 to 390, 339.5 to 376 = 0.12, 65.6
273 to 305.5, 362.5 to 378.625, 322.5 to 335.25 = 0.13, 62.5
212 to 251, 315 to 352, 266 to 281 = 0.00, 56.1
